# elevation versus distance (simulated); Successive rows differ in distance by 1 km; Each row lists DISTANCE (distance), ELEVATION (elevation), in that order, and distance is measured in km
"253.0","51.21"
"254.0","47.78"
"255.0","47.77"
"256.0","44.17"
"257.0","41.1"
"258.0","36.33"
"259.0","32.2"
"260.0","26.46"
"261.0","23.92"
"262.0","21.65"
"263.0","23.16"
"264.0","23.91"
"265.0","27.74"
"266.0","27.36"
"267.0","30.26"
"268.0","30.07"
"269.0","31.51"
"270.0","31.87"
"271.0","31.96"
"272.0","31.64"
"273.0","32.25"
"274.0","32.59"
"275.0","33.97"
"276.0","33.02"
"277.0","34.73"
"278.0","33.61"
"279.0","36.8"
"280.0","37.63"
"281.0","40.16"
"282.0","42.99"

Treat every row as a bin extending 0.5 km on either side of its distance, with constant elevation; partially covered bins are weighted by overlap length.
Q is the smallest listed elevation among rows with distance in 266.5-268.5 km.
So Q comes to 30.07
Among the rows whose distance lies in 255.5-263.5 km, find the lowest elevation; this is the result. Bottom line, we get 21.65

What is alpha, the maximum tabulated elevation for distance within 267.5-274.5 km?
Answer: 32.59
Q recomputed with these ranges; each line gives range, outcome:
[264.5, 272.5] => 27.36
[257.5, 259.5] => 32.2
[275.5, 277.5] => 33.02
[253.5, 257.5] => 41.1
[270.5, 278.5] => 31.64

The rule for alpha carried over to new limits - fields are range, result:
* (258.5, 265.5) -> 32.2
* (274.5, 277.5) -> 34.73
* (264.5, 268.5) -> 30.26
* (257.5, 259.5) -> 36.33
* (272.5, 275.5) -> 33.97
